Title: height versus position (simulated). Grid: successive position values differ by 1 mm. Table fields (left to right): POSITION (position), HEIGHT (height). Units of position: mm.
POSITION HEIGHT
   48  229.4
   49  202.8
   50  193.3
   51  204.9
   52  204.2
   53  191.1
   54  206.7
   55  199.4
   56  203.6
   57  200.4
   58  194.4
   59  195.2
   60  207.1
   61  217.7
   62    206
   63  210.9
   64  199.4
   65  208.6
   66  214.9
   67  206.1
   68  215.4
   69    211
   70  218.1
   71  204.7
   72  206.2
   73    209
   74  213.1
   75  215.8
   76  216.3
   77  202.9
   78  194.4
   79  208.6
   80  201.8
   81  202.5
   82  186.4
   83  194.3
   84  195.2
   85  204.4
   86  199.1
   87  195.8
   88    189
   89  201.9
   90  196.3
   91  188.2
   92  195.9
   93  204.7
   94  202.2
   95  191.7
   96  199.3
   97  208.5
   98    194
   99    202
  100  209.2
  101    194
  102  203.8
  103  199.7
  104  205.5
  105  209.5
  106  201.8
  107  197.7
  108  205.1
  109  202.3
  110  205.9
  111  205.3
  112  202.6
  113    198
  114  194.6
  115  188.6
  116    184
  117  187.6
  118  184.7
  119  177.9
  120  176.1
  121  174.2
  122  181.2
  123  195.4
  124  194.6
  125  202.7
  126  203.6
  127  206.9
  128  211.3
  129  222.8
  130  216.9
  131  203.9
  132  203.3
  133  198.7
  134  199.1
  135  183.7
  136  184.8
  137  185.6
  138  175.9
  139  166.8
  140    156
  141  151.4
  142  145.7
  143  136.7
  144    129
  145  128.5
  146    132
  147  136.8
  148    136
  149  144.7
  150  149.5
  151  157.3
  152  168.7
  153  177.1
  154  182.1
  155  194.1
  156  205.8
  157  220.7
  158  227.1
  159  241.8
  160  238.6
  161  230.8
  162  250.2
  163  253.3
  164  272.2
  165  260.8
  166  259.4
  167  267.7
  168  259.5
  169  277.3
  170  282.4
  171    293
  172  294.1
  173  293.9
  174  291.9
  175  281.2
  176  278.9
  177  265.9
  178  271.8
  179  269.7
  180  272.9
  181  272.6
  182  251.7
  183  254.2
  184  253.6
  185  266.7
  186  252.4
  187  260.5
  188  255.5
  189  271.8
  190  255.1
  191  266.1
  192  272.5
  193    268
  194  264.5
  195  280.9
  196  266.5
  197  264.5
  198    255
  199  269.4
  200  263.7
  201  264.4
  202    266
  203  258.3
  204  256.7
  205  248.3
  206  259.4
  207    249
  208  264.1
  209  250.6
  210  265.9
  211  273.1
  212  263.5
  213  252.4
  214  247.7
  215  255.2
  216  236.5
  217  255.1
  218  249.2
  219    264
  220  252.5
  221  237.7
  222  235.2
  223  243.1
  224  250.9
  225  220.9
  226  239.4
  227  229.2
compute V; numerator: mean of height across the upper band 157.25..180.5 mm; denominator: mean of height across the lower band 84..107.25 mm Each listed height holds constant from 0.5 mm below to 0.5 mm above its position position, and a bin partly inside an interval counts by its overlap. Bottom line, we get 1.33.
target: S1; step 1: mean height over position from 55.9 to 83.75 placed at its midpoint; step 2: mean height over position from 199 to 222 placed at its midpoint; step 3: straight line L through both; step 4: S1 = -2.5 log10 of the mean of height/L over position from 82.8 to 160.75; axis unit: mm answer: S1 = 0.18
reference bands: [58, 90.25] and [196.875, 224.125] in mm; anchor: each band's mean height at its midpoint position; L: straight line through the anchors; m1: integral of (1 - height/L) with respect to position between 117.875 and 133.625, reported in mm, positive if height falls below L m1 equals 1.9 mm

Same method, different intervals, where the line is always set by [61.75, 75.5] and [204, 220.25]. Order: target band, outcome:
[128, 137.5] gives 1.2 mm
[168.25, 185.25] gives -2.1 mm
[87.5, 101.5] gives 1.3 mm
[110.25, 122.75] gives 2.0 mm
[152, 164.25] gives 0.9 mm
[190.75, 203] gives -0.8 mm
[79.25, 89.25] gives 0.8 mm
